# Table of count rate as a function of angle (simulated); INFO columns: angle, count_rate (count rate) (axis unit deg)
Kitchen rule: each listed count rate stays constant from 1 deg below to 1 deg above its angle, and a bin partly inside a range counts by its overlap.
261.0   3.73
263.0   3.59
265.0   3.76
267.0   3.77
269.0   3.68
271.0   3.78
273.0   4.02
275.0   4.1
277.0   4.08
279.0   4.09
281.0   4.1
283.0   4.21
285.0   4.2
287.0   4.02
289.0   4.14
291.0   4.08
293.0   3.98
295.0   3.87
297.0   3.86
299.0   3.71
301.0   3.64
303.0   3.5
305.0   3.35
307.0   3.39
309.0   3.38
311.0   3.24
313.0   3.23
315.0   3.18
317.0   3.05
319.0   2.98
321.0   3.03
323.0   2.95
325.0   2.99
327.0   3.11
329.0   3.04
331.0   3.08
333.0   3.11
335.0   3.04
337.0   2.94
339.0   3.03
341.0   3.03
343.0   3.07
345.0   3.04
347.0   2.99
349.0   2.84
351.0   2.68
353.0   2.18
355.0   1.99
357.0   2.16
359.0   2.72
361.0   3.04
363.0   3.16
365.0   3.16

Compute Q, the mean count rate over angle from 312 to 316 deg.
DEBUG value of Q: 3.21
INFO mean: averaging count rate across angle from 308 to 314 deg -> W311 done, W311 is 3.28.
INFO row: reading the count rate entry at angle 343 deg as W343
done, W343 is 3.07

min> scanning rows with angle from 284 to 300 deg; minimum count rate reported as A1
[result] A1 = 3.71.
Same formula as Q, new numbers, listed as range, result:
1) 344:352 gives 2.89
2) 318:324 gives 2.99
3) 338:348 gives 3.03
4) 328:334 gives 3.08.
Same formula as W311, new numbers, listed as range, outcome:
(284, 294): 4.08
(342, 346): 3.05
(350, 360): 2.35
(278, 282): 4.09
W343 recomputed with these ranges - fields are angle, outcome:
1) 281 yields 4.1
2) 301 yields 3.64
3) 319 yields 2.98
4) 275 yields 4.1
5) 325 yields 2.99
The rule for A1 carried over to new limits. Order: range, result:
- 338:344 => 3.03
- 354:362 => 1.99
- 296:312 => 3.24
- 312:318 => 3.05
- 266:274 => 3.68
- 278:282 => 4.09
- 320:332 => 2.95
